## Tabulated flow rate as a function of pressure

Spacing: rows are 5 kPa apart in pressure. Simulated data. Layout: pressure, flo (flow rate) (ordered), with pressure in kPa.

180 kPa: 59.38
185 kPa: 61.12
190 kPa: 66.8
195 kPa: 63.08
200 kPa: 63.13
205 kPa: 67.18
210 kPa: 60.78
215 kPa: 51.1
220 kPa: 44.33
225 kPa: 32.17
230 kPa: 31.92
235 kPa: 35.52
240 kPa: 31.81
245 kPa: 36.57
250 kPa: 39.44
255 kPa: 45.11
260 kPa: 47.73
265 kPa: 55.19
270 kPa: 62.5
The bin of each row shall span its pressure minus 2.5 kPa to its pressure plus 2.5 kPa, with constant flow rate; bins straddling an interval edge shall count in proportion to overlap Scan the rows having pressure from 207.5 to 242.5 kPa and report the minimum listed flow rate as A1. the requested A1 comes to 31.81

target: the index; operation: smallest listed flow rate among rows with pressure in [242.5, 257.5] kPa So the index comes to 36.57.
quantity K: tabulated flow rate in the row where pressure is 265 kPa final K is 55.19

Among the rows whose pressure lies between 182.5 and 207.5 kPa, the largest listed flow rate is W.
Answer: 67.18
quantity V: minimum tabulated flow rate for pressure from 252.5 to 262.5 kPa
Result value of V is 45.11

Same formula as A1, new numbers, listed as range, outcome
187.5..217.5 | 51.1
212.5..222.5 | 44.33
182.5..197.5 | 61.12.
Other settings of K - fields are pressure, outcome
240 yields 31.81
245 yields 36.57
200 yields 63.13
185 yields 61.12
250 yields 39.44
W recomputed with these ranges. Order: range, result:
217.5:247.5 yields 44.33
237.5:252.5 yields 39.44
